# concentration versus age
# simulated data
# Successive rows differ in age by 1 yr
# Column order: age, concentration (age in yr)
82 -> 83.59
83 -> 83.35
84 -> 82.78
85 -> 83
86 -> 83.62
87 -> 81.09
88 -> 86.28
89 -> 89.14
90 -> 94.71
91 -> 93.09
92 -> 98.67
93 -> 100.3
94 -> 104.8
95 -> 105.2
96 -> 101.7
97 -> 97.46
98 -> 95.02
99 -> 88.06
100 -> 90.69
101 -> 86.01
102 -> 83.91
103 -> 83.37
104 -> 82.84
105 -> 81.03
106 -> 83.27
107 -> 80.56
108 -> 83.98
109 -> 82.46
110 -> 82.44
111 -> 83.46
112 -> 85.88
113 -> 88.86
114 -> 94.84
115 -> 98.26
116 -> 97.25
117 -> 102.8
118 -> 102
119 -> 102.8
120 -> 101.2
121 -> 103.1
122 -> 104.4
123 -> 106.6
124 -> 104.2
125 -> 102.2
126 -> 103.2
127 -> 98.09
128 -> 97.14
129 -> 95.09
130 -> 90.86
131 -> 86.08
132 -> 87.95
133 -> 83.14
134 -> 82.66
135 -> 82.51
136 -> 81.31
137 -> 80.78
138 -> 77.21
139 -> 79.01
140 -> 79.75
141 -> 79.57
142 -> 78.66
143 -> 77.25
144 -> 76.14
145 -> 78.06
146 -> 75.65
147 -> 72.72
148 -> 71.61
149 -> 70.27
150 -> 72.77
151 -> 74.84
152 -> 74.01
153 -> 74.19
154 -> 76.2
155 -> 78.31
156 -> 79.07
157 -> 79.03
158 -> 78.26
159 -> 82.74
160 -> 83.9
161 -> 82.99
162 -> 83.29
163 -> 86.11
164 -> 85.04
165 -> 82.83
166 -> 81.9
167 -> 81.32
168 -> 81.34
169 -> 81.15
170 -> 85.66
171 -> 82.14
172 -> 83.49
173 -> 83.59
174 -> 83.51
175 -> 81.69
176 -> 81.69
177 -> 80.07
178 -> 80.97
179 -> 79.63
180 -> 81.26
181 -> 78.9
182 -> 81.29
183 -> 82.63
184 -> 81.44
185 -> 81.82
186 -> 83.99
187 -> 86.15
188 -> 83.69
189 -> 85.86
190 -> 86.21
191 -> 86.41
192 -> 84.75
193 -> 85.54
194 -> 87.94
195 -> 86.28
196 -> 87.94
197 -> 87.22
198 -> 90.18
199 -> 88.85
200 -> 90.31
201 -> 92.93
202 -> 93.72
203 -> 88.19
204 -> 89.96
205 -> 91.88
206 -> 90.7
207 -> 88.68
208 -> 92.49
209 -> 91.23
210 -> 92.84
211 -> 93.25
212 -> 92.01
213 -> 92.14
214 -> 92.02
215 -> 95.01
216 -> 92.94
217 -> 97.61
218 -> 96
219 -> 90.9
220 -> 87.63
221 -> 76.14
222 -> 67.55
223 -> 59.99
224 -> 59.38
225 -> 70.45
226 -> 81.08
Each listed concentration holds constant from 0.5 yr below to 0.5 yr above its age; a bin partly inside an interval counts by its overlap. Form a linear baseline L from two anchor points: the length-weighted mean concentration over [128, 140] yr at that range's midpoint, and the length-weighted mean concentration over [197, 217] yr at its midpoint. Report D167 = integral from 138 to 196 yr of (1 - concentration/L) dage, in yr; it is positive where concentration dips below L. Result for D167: 4.6 yr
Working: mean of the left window 84.6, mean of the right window 91.6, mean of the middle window 80.8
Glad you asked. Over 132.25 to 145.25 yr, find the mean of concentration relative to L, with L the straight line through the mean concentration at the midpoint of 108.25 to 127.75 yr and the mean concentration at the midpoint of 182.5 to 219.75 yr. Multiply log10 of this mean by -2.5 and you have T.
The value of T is 0.188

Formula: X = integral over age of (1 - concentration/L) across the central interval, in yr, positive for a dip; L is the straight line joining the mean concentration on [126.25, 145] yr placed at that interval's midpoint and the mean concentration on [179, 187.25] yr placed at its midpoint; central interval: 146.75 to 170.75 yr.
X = 1.1 yr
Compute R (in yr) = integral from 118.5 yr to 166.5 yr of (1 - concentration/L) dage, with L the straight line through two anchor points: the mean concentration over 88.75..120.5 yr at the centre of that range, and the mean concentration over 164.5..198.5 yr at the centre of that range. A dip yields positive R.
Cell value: 1.8 yr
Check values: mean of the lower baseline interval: 92.1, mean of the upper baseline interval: 83.5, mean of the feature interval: 84.7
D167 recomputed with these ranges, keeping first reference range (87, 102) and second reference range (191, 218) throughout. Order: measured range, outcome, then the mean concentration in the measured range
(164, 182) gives 1.9 yr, 81.9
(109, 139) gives 0.1 yr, 92.9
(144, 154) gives 2.0 yr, 74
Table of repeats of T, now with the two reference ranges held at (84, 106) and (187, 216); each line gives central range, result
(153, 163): 0.12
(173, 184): 0.11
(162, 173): 0.09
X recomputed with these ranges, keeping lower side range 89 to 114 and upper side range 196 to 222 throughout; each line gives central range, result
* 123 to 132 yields -0.7 yr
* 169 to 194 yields 2.0 yr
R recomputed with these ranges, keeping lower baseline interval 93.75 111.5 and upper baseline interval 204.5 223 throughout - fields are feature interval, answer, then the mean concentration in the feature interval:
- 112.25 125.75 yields -1.8 yr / 100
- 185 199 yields 0.4 yr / 86.2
